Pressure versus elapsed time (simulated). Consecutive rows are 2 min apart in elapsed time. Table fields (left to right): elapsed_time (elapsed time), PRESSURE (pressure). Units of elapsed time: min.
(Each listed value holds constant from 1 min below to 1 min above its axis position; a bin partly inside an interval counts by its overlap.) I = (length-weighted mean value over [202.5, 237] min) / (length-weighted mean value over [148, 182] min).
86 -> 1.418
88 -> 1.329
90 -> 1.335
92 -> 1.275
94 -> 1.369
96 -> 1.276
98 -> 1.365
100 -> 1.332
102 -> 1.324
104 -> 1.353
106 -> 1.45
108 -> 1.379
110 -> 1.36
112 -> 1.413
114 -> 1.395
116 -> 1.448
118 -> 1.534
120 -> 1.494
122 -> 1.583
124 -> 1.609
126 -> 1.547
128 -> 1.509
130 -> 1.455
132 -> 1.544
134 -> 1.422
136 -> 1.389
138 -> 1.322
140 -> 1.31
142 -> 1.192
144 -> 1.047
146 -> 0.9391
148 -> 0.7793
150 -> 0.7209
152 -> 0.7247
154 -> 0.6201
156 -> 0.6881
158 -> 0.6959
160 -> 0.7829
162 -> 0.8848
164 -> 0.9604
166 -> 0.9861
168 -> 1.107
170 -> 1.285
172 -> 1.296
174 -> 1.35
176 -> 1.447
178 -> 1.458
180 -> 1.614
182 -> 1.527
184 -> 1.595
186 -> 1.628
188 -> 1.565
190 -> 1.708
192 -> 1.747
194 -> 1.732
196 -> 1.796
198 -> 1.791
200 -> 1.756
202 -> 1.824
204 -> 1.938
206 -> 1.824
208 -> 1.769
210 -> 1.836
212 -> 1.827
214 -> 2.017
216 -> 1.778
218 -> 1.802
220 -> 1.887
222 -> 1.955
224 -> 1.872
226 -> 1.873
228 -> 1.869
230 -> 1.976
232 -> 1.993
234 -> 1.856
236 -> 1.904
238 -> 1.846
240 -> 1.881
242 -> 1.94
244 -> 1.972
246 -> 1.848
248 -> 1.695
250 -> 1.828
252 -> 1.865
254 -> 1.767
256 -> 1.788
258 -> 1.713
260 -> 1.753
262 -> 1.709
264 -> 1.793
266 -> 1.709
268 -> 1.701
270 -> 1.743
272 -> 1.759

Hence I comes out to 1.80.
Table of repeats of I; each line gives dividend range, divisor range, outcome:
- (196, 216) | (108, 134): 1.24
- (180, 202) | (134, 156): 1.67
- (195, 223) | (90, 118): 1.35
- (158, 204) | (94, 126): 1.01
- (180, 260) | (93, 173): 1.48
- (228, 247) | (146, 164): 2.51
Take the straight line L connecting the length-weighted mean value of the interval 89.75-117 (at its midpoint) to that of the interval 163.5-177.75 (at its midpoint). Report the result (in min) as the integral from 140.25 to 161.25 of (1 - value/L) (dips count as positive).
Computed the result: 7.1 min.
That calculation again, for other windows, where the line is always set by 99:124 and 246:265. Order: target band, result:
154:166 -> 5.77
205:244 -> -4.21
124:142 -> 0.57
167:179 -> 1.92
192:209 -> -1.65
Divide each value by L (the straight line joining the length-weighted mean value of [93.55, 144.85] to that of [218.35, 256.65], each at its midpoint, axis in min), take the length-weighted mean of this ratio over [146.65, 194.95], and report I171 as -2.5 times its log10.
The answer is 0.33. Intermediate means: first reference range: 1.4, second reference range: 1.87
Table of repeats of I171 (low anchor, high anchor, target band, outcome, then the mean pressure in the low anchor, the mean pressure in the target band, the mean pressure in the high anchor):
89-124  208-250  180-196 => 0.04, 1.4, 1.65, 1.88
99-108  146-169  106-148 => -0.22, 1.37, 1.38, 0.819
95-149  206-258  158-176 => 0.41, 1.36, 1.08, 1.86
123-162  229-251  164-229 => -0.08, 1.11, 1.66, 1.89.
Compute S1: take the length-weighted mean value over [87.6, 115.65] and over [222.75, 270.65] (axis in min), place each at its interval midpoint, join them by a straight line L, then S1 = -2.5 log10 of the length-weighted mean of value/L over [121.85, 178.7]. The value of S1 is 0.29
